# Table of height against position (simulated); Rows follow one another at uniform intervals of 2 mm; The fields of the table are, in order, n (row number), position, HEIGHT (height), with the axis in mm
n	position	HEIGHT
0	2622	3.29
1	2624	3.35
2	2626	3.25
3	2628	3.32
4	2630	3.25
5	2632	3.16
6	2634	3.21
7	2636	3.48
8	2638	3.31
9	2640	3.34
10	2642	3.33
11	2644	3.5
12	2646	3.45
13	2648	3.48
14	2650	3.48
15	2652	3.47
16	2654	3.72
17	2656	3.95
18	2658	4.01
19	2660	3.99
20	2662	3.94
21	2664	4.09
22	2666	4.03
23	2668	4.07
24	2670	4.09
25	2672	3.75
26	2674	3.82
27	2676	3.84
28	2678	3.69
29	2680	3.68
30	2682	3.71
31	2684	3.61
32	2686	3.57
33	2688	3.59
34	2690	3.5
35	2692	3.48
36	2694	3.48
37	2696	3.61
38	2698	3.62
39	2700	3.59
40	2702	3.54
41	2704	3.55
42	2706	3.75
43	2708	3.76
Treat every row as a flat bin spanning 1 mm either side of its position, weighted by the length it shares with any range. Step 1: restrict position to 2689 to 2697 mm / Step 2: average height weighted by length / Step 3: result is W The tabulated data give 3.52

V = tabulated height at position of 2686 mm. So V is 3.57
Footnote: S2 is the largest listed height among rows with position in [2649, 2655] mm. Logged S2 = 3.72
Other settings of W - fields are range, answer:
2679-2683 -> 3.7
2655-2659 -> 3.98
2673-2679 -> 3.78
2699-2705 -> 3.56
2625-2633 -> 3.25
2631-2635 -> 3.19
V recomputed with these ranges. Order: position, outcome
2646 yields 3.45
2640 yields 3.34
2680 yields 3.68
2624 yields 3.35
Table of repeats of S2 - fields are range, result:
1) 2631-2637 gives 3.48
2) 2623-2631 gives 3.35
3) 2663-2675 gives 4.09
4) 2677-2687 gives 3.71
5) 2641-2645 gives 3.5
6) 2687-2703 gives 3.62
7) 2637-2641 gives 3.34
